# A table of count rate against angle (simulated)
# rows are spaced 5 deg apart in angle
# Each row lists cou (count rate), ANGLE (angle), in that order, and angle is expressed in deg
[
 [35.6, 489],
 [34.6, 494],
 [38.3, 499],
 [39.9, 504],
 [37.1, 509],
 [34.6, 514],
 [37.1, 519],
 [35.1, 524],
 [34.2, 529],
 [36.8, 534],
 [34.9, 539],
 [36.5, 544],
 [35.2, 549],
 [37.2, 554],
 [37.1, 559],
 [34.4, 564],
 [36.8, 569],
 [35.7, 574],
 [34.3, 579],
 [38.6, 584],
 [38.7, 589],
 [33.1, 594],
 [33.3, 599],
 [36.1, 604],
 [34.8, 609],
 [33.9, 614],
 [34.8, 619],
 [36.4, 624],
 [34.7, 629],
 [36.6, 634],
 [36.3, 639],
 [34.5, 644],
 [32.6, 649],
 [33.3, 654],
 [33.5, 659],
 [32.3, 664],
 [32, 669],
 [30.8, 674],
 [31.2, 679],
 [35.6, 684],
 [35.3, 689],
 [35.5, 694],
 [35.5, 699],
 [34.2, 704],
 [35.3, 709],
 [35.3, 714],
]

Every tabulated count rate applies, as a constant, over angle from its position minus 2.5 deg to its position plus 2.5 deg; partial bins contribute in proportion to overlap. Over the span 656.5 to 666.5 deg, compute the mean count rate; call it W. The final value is 32.9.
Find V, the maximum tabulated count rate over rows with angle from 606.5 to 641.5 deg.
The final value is 36.6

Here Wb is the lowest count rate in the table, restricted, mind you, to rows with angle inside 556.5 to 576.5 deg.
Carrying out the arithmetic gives 34.4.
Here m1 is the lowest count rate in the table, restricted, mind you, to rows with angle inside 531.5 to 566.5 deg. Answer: 34.4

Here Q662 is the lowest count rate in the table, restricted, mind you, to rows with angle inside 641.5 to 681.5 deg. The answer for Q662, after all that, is 30.8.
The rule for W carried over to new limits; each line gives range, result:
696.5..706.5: 34.9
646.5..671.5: 32.7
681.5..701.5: 35.5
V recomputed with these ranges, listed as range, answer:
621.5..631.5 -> 36.4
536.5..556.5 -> 37.2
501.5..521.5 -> 39.9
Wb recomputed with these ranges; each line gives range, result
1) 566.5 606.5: 33.1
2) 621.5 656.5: 32.6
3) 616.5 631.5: 34.7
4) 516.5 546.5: 34.2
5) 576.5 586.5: 34.3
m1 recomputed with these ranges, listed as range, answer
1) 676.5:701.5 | 31.2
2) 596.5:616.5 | 33.3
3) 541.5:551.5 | 35.2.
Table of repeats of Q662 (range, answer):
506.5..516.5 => 34.6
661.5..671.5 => 32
